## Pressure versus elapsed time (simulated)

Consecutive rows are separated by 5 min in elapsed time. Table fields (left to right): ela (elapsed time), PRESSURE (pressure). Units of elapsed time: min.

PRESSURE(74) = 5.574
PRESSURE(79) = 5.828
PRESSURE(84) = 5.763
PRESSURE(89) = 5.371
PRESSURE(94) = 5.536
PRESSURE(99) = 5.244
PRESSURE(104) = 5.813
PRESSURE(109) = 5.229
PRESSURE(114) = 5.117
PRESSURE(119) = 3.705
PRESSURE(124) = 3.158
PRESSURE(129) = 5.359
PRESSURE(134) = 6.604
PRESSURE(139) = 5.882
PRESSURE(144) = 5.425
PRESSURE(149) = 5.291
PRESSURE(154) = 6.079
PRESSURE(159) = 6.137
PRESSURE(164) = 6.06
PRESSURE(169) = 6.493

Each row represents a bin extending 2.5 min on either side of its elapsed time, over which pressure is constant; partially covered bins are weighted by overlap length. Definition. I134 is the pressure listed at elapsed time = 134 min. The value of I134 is 6.604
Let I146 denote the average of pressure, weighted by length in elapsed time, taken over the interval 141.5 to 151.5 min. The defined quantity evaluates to 5.36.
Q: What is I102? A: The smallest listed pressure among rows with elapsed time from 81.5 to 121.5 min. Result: 3.705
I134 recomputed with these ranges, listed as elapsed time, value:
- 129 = 5.359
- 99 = 5.244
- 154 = 6.079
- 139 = 5.882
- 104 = 5.813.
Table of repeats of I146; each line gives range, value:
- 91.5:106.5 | 5.53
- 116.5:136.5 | 4.71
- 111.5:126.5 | 3.99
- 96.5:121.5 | 5.02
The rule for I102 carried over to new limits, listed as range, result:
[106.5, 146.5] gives 3.158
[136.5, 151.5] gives 5.291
